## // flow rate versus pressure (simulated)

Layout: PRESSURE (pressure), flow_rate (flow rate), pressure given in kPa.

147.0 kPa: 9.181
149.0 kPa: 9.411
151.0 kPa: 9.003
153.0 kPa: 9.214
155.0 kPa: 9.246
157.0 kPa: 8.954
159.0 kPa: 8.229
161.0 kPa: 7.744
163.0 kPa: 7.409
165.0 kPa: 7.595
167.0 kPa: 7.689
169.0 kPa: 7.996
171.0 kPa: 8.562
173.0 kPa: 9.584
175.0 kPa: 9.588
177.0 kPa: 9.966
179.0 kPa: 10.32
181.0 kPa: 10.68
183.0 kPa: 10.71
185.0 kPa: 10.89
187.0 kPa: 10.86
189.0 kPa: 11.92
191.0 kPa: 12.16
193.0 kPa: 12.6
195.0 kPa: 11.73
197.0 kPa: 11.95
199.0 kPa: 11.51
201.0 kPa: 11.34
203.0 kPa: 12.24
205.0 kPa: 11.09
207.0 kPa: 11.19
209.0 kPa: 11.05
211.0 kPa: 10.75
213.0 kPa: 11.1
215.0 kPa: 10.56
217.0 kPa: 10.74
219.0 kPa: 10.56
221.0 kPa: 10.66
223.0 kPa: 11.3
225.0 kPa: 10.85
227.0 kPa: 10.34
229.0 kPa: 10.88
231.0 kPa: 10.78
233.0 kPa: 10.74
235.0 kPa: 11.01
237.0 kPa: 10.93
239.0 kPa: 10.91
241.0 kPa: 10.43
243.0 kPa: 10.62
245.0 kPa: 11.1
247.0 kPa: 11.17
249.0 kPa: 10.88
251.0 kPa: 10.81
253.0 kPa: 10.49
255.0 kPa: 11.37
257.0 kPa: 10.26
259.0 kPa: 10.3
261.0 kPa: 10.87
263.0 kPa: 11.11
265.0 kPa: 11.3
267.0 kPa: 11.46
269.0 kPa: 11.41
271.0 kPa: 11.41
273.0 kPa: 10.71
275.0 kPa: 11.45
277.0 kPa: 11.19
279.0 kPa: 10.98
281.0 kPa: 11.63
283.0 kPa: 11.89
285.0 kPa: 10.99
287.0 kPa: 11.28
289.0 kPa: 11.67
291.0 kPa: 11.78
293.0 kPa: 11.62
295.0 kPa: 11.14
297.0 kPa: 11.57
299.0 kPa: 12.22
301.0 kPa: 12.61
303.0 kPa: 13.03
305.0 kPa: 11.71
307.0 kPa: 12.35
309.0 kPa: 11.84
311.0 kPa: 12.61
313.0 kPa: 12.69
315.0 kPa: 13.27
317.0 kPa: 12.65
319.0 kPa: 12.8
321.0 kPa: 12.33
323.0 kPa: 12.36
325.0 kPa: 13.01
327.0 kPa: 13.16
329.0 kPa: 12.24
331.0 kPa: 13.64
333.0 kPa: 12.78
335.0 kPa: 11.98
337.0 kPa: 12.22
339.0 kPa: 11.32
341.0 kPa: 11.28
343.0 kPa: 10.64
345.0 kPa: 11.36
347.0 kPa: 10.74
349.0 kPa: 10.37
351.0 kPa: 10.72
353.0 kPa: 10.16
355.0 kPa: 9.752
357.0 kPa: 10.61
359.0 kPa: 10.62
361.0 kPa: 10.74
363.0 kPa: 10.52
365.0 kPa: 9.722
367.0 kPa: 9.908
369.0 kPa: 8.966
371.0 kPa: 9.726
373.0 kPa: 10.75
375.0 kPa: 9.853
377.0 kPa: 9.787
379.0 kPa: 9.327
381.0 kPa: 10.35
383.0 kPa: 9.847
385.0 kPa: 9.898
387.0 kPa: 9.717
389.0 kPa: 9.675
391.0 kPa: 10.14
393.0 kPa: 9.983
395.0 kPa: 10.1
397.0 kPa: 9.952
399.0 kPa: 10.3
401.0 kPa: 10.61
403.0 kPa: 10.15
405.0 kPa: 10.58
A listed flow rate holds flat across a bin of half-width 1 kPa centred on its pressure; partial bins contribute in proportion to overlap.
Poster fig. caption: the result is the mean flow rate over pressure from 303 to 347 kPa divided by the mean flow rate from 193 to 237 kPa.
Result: 1.11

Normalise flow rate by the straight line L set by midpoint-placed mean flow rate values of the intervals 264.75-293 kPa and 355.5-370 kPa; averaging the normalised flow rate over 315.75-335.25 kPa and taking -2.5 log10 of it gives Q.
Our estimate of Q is -0.19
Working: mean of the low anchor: 11.4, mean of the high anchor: 10.1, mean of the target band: 12.7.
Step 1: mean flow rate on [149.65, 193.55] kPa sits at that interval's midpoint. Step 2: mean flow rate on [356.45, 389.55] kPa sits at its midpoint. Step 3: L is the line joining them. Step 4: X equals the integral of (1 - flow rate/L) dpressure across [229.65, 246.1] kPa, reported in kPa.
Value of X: -1.9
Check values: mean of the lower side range 9.55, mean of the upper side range 10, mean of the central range 10.8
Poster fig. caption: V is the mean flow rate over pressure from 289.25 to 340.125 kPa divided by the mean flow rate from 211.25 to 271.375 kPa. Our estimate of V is 1.14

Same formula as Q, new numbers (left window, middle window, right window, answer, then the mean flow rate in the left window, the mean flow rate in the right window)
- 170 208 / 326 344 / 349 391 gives -0.186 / 11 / 10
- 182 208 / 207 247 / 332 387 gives 0.051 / 11.6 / 10.5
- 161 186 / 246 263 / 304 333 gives 0.031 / 9.19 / 12.6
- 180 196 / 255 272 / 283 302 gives 0.055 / 11.4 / 11.7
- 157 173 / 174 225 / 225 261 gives -0.199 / 8.06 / 10.8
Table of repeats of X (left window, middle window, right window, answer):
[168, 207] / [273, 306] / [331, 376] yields -2.7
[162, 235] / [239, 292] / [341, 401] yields -3.5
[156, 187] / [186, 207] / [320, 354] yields -4.8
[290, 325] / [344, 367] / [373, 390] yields 0.6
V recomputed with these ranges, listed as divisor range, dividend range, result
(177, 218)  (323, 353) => 1.05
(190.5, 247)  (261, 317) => 1.06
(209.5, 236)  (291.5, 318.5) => 1.14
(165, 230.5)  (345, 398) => 0.95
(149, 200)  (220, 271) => 1.11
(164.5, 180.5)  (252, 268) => 1.21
